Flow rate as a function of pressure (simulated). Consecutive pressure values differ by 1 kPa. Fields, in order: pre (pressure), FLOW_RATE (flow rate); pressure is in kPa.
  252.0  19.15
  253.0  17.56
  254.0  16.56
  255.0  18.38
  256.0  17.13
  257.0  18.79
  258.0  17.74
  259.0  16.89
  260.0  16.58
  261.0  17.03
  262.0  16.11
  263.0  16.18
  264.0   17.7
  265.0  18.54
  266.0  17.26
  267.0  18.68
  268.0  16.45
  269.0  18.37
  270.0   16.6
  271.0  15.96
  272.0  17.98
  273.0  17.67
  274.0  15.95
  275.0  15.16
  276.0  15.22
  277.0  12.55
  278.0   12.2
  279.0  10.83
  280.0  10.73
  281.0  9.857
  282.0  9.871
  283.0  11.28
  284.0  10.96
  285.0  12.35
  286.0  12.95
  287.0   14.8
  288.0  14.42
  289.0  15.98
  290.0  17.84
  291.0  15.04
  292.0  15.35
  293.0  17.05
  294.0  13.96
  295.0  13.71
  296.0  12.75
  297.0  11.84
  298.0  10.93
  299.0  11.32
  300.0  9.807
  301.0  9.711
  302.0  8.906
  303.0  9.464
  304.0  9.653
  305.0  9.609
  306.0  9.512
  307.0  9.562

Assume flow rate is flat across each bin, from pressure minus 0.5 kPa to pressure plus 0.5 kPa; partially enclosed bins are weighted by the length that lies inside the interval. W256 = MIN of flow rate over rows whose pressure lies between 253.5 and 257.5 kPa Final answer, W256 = 16.56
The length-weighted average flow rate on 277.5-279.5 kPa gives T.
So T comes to 11.5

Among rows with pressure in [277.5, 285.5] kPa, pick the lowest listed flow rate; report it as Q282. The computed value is 9.857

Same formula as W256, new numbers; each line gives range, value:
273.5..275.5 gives 15.16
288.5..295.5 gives 13.71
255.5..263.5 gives 16.11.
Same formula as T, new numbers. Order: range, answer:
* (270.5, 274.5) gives 16.9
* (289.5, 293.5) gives 16.3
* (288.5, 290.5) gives 16.9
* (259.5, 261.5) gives 16.8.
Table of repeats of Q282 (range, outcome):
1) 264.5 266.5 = 17.26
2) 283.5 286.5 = 10.96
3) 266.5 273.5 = 15.96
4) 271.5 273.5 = 17.67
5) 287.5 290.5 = 14.42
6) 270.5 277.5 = 12.55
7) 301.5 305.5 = 8.906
